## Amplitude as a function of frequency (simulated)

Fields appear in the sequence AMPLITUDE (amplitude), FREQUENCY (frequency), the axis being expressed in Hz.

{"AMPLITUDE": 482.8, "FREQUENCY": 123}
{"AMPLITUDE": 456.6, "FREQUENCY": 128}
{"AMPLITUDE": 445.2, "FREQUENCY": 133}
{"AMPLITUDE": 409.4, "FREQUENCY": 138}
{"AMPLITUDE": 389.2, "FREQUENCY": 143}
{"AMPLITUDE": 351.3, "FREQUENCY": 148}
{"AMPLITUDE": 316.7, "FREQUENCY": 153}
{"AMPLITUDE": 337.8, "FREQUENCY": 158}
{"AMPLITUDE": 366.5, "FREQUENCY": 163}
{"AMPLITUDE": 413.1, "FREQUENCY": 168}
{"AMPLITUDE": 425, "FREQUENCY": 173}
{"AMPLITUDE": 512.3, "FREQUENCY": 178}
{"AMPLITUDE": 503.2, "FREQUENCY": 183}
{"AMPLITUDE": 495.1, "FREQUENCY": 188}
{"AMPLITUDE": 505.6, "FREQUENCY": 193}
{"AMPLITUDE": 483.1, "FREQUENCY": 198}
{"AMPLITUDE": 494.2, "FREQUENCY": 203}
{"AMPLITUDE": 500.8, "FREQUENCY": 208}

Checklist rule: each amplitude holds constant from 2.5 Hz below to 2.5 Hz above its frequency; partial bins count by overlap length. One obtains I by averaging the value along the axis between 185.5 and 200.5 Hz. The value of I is 495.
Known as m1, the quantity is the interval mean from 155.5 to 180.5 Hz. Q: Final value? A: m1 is 411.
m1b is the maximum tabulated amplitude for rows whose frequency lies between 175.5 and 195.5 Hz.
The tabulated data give 512.3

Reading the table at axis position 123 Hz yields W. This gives 482.8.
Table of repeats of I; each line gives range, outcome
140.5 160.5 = 349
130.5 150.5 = 399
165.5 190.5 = 470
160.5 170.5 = 390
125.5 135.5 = 451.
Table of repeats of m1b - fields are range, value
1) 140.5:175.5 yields 425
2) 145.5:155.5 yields 351.3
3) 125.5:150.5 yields 456.6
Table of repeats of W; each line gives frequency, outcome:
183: 503.2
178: 512.3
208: 500.8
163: 366.5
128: 456.6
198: 483.1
